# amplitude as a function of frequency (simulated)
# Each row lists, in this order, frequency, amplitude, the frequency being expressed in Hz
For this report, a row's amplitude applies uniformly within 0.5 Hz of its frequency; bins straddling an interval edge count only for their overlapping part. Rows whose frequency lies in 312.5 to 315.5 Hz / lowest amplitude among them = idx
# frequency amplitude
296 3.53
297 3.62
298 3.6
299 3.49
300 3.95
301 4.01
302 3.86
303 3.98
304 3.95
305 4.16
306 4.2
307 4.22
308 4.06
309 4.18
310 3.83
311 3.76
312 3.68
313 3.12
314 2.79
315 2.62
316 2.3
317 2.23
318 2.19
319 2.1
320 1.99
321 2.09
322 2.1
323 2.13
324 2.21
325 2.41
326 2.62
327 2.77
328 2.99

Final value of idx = 2.62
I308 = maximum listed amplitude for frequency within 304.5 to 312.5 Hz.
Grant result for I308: 4.22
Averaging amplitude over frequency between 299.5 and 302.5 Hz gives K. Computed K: 3.94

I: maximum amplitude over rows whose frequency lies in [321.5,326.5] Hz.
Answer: 2.62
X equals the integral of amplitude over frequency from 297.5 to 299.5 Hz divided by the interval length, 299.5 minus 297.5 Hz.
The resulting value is 3.54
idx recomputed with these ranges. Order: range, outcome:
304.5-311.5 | 3.76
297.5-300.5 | 3.49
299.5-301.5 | 3.95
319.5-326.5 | 1.99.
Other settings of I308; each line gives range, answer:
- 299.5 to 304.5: 4.01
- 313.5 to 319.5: 2.79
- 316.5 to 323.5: 2.23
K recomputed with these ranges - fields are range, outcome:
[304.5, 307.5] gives 4.19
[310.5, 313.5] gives 3.52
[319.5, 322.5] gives 2.06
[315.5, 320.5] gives 2.16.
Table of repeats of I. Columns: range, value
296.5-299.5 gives 3.62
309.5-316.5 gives 3.83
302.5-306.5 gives 4.2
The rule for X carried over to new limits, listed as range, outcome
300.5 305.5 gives 3.99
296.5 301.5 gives 3.73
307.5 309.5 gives 4.12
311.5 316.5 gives 2.9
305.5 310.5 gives 4.1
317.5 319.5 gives 2.15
